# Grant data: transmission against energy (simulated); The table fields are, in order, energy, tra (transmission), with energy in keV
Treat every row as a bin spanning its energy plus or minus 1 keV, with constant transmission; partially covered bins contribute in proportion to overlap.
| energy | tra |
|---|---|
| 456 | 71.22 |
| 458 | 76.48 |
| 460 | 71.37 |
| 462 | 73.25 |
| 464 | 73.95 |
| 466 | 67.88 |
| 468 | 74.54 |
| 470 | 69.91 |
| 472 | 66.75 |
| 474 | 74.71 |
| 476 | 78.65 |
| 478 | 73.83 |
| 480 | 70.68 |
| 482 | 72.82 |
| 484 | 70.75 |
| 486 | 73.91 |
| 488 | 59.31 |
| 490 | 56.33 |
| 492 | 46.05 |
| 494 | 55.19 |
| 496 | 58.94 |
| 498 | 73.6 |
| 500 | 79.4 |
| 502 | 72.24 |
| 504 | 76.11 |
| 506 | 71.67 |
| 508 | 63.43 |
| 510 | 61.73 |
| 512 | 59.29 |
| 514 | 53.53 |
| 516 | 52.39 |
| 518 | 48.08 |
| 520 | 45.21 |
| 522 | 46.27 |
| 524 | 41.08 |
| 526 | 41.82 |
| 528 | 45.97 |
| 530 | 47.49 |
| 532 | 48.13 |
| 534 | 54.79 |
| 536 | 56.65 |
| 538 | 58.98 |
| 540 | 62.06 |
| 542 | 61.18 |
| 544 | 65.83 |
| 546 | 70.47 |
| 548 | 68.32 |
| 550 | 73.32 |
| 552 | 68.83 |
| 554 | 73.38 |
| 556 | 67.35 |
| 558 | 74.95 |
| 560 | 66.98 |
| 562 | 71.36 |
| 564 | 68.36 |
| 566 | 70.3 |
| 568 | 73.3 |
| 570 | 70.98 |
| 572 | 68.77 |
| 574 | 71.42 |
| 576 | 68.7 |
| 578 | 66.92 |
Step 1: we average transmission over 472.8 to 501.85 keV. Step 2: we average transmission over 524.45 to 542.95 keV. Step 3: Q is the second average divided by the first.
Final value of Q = 0.78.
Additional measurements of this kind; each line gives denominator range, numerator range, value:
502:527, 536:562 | 1.21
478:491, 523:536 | 0.70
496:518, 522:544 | 0.80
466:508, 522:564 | 0.89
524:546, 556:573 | 1.29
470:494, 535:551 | 0.96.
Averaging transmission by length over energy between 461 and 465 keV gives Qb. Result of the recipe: 73.6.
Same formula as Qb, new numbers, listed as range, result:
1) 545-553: 70.2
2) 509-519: 55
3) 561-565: 69.9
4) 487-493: 53.9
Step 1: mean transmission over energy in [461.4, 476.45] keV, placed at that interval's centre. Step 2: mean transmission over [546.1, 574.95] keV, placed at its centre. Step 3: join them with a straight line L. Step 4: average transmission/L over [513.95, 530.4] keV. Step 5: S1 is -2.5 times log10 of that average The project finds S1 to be 0.46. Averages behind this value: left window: 72.2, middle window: 46.5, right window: 70.5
